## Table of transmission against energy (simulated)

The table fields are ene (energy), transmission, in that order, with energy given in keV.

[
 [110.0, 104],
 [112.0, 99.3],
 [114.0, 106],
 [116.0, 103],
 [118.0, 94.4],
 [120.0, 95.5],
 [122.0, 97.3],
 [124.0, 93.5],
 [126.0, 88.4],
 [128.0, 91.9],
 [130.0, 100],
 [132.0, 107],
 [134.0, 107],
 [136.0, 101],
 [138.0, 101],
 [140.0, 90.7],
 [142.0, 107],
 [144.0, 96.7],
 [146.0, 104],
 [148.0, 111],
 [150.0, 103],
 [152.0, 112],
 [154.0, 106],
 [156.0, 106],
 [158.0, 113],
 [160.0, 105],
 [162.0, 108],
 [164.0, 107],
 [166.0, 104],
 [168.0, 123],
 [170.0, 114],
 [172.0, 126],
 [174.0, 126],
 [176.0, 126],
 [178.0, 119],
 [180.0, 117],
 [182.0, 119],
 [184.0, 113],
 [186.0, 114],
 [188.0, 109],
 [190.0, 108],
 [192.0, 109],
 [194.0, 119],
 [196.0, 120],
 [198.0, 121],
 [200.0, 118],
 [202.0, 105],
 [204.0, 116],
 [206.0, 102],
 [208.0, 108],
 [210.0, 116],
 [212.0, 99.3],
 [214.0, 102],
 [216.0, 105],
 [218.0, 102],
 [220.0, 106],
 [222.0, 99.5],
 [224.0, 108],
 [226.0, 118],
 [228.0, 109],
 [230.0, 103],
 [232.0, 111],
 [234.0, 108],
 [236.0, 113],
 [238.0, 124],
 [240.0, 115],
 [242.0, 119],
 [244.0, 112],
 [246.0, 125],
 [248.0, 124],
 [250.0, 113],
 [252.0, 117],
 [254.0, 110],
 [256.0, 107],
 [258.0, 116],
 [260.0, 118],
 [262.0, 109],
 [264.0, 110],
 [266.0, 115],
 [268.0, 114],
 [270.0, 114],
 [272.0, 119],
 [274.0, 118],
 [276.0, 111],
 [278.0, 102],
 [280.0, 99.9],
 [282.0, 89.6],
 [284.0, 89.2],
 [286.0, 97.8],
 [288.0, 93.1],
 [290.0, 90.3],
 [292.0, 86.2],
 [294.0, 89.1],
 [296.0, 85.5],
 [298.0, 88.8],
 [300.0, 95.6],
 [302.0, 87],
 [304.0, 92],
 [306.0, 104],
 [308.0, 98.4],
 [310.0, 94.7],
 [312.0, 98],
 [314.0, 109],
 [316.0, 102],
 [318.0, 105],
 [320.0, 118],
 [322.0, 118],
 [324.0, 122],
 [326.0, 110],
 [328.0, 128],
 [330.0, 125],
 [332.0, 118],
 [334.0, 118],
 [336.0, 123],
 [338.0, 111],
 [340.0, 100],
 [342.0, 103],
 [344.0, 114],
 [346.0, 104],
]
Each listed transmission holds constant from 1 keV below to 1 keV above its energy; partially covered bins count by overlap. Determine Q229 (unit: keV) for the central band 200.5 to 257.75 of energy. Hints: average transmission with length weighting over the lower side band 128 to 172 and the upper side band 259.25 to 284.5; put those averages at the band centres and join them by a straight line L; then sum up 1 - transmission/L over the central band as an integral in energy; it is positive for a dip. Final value -1.6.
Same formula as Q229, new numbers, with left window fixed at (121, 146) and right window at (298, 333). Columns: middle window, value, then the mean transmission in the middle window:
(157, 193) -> -4.98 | 114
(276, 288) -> 0.97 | 96.8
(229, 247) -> -1.93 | 114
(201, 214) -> -0.67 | 107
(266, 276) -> -1.03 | 116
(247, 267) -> -1.86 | 114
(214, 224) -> -0.10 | 104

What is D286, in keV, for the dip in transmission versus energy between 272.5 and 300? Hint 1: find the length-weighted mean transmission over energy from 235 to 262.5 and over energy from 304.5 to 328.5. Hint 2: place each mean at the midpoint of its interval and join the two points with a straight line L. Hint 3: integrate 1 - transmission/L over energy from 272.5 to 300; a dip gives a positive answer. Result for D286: 3.9 keV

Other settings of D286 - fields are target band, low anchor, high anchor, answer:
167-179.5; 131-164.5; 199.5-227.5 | -1.91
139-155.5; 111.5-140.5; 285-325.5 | -0.89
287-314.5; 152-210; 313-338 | 5.30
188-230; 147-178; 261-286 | 0.43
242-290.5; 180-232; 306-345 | 0.57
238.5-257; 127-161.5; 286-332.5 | -2.38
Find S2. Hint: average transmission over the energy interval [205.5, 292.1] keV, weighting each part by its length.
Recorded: 109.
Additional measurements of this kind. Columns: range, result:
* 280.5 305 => 90.5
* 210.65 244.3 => 109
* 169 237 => 112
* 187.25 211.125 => 113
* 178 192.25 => 113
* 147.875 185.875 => 114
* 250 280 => 112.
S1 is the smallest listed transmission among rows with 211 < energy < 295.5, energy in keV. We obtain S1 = 86.2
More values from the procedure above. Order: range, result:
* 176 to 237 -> 99.3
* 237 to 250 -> 112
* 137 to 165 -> 90.7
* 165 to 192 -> 104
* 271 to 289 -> 89.2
